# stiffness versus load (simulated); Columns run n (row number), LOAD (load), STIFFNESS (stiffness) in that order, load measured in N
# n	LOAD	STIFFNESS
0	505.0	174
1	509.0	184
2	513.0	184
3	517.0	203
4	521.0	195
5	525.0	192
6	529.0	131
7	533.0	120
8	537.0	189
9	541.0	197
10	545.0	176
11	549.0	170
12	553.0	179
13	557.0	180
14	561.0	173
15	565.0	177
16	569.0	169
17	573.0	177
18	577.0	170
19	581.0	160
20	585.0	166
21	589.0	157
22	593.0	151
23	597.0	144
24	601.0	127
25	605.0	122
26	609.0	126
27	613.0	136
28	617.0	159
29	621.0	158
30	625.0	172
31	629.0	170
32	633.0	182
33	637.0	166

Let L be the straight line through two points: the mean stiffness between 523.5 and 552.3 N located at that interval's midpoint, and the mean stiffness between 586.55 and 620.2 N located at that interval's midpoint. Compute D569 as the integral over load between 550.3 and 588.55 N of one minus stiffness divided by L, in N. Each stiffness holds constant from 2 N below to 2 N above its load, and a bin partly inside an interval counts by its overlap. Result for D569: -4.1 N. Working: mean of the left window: 168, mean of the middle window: 172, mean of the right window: 141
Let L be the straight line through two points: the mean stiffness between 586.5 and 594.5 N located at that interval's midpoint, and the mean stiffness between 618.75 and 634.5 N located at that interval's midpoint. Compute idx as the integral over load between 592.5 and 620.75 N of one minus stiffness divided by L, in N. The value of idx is 4.1 N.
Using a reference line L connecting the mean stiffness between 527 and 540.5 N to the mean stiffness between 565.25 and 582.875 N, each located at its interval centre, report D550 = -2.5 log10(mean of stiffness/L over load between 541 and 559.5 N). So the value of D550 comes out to -0.123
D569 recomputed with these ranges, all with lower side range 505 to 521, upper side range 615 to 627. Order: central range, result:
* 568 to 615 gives 5.6 N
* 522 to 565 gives 2.3 N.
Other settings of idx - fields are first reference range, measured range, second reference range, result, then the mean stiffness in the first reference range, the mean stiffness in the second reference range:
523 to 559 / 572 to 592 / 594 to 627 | -1.3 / 170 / 143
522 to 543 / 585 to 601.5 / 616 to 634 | 1.8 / 167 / 168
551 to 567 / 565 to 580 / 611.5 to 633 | 0.2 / 177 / 162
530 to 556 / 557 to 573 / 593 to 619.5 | -1.6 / 171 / 137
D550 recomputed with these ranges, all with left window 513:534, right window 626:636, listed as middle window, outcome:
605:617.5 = 0.28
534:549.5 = -0.05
